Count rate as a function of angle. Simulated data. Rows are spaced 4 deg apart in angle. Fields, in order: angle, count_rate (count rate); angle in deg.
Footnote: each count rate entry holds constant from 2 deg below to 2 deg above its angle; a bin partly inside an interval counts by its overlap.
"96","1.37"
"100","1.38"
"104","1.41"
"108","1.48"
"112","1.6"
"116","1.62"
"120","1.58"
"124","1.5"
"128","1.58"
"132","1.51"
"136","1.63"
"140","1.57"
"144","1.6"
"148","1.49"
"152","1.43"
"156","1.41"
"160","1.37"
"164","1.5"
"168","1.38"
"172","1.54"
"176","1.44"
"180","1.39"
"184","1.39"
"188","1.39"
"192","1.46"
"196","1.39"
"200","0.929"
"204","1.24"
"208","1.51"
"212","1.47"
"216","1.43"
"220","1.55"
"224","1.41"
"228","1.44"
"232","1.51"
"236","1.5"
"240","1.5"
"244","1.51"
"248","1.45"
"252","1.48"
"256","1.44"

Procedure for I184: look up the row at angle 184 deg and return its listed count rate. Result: 1.39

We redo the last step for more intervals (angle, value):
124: 1.5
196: 1.39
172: 1.54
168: 1.38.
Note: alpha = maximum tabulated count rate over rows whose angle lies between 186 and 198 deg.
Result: 1.46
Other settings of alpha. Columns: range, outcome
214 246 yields 1.55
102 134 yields 1.62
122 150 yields 1.63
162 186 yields 1.54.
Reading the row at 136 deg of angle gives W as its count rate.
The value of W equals 1.63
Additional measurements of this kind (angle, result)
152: 1.43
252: 1.48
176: 1.44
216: 1.43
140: 1.57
